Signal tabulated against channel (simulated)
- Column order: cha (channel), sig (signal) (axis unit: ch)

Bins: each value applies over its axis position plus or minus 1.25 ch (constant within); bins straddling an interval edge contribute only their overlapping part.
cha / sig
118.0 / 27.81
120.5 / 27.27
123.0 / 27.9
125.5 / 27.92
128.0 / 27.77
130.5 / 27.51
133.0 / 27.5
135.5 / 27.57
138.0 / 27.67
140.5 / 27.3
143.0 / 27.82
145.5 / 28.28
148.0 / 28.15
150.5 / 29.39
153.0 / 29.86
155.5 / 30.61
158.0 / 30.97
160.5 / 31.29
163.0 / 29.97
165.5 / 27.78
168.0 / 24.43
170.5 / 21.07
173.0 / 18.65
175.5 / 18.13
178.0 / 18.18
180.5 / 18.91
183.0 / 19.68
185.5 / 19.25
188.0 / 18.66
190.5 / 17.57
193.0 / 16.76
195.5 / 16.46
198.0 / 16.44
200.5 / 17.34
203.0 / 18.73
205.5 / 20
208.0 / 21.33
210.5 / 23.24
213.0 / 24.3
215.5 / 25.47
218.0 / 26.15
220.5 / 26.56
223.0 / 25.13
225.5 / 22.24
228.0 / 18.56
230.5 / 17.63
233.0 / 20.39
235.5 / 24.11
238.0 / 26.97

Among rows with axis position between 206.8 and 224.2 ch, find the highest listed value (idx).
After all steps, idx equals 26.56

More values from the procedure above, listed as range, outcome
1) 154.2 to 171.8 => 31.29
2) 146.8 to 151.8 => 29.39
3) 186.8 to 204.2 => 18.73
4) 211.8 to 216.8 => 25.47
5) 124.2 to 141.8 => 27.92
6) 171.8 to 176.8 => 18.65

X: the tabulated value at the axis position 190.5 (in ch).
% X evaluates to 17.57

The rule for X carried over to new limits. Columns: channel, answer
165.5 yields 27.78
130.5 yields 27.51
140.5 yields 27.3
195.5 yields 16.46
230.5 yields 17.63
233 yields 20.39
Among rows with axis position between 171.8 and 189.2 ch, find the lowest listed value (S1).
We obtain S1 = 18.13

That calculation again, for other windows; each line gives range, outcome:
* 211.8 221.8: 24.3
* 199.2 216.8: 17.34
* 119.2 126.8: 27.27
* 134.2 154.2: 27.3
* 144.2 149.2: 28.15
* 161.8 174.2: 18.65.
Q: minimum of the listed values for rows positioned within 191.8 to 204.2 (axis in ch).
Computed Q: 16.44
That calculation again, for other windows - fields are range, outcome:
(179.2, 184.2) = 18.91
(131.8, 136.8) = 27.5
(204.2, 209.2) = 20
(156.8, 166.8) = 27.78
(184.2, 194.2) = 16.76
